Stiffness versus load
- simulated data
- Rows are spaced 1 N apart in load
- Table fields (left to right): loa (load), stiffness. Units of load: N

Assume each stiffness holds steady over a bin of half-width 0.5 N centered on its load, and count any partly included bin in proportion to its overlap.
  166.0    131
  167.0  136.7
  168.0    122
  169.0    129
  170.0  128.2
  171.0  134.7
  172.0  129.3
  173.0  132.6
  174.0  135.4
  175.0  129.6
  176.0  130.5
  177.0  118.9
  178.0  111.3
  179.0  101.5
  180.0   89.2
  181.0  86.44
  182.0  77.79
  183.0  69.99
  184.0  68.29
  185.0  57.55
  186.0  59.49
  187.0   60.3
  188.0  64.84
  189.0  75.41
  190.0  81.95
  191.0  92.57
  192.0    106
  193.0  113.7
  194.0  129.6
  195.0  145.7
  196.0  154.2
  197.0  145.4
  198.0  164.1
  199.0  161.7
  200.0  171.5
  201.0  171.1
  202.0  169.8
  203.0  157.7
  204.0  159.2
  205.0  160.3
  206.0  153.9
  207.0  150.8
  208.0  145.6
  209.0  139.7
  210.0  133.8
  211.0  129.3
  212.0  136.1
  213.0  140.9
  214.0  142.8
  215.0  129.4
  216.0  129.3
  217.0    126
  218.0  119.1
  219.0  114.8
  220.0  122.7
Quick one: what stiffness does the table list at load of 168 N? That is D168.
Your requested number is 122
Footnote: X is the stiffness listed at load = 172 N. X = 129.3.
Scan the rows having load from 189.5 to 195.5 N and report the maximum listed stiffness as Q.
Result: 145.7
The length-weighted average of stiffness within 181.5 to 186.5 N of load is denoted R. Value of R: 66.6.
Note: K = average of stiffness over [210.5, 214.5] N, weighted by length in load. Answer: 137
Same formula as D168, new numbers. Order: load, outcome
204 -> 159.2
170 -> 128.2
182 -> 77.79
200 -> 171.5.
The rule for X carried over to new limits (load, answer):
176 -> 130.5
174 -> 135.4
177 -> 118.9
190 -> 81.95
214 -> 142.8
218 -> 119.1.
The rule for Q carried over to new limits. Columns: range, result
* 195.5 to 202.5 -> 171.5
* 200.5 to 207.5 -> 171.1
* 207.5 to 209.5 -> 145.6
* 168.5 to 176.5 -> 135.4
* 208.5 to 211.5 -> 139.7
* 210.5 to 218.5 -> 142.8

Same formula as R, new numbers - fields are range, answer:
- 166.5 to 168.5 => 129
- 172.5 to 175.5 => 133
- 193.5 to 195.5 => 138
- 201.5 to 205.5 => 162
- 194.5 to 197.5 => 148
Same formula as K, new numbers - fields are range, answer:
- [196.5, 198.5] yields 155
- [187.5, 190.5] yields 74.1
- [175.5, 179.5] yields 116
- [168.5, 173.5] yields 131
